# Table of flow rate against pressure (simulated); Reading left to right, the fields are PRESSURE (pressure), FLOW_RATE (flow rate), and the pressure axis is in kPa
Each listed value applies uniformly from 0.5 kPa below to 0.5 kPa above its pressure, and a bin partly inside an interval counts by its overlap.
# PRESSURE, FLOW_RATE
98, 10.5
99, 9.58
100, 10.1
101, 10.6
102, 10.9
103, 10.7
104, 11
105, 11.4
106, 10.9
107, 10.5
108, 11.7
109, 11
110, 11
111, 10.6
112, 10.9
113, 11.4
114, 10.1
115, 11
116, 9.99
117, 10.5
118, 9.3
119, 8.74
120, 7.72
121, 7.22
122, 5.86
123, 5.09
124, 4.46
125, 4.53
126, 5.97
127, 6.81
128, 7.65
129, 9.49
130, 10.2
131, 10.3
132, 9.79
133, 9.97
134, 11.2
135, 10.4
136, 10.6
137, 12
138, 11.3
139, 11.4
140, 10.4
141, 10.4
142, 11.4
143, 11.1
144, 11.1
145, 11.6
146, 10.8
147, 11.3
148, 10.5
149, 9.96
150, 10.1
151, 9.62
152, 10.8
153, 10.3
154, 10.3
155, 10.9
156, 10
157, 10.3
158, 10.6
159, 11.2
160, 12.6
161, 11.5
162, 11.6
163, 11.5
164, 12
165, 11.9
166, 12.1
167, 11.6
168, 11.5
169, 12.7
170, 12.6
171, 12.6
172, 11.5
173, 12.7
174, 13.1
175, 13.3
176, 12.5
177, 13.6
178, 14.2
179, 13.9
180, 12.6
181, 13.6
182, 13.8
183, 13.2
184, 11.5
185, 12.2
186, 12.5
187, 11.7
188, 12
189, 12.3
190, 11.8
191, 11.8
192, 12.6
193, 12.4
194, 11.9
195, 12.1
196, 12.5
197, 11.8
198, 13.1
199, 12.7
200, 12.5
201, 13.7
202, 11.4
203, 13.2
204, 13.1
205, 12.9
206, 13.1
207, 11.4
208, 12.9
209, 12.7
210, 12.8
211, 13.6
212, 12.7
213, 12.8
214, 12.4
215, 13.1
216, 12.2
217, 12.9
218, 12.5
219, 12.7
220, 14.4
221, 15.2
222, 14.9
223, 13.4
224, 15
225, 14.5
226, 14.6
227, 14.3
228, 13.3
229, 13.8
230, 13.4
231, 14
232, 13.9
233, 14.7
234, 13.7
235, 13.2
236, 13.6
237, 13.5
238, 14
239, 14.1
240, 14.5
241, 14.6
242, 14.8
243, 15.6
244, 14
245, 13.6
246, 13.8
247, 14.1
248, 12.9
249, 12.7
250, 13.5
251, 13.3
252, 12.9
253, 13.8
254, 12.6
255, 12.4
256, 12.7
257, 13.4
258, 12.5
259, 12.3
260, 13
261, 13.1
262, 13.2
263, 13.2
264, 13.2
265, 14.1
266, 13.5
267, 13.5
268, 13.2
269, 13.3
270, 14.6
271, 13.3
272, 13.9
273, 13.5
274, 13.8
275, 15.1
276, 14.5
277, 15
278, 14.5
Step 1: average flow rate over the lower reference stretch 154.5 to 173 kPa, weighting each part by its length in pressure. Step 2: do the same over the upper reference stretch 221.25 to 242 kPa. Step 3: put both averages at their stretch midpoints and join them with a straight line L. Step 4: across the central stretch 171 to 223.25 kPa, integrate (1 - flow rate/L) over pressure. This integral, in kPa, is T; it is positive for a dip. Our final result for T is 0.1 kPa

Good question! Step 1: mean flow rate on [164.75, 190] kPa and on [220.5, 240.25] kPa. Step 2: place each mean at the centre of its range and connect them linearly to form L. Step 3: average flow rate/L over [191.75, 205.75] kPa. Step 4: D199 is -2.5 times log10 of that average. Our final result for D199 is 0.05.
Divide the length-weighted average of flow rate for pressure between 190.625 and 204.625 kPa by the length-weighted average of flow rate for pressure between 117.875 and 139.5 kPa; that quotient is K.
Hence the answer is 1.45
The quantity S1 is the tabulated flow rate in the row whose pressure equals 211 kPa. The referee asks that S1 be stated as 13.6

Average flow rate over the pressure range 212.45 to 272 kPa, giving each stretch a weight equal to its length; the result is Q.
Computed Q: 13.6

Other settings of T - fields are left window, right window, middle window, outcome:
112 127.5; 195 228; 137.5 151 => -2.1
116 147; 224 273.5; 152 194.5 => -4.9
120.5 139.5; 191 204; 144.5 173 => -2.6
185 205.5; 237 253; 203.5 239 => -0.8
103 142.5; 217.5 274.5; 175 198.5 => -1.8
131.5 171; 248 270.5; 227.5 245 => -1.8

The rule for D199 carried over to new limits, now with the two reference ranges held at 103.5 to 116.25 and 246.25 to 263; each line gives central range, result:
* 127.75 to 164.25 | 0.07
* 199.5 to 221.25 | -0.04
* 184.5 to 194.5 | 0.00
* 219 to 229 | -0.14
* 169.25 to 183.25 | -0.10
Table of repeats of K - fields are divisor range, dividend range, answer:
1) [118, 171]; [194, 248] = 1.33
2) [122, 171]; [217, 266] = 1.33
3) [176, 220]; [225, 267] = 1.07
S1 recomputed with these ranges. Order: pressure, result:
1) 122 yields 5.86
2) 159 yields 11.2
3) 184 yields 11.5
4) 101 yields 10.6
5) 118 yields 9.3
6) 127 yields 6.81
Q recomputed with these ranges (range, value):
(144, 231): 12.4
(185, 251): 13.2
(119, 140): 8.64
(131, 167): 10.9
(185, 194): 12.1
